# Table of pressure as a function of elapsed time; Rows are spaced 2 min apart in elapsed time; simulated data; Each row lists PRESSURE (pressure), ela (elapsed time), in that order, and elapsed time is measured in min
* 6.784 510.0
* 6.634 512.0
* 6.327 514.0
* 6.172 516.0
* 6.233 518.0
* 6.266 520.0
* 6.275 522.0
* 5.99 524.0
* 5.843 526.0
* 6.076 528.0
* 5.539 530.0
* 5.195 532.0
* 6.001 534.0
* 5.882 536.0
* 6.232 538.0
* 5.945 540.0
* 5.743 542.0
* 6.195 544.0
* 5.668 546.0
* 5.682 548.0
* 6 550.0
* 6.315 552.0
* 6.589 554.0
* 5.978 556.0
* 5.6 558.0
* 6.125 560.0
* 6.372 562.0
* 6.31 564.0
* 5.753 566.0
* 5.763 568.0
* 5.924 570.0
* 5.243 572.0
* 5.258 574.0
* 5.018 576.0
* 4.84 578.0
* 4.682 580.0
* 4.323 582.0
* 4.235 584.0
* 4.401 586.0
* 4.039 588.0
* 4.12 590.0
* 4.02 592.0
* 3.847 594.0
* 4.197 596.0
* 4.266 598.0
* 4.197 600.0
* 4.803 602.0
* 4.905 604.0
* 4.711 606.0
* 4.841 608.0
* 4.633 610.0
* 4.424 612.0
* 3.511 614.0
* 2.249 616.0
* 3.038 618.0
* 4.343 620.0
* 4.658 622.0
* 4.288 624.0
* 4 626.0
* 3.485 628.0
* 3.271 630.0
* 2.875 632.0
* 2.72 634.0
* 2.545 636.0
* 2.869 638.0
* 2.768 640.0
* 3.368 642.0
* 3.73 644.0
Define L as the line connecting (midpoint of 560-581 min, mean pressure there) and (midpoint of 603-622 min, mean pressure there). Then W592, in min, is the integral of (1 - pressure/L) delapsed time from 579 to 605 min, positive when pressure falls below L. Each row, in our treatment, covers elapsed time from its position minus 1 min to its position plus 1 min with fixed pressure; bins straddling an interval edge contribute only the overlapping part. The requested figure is 2.6 min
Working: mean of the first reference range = 5.55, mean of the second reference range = 4.1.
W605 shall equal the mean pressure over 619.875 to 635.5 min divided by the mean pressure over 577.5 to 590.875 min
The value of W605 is 0.8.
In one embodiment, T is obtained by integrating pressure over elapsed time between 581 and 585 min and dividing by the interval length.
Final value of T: 4.28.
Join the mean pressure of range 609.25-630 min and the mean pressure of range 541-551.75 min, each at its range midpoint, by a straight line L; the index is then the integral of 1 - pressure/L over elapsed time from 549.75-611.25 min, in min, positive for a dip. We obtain -1.5 min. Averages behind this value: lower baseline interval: 5.89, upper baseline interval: 3.83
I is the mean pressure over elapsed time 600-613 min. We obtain 4.68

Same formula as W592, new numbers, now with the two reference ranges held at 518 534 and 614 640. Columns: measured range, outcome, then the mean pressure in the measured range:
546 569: -4.15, 6.03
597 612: -2.68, 4.61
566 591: -1.44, 4.86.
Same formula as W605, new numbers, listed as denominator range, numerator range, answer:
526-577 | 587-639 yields 0.66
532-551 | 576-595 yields 0.73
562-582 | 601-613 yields 0.87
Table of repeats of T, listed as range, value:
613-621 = 3.29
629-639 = 2.86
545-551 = 5.78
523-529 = 5.97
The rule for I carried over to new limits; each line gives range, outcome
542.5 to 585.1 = 5.61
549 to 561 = 6.1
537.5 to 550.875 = 5.91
